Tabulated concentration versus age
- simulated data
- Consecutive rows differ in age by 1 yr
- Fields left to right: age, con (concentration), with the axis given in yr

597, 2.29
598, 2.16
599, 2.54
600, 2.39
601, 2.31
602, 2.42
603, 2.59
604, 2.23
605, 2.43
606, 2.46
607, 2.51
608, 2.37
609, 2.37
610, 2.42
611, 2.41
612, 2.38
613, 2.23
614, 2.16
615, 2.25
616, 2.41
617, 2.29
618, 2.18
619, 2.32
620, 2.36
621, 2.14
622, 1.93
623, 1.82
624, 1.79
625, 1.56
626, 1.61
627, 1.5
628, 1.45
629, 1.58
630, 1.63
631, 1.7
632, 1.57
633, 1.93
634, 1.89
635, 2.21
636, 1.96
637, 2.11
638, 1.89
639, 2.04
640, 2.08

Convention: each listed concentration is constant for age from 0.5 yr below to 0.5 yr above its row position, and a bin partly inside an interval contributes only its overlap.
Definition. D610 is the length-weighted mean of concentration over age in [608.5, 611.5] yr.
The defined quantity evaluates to 2.4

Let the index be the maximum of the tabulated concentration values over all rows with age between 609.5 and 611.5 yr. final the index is 2.42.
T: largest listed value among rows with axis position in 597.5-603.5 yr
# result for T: 2.59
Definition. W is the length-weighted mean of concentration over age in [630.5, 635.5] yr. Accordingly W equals 1.86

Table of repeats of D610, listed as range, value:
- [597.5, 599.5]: 2.35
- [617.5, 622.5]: 2.19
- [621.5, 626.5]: 1.74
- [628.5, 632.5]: 1.62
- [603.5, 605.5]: 2.33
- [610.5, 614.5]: 2.29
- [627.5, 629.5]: 1.52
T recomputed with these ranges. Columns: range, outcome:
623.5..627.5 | 1.79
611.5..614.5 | 2.38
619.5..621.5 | 2.36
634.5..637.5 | 2.21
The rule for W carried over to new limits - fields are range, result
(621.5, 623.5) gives 1.88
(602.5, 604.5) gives 2.41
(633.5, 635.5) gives 2.05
